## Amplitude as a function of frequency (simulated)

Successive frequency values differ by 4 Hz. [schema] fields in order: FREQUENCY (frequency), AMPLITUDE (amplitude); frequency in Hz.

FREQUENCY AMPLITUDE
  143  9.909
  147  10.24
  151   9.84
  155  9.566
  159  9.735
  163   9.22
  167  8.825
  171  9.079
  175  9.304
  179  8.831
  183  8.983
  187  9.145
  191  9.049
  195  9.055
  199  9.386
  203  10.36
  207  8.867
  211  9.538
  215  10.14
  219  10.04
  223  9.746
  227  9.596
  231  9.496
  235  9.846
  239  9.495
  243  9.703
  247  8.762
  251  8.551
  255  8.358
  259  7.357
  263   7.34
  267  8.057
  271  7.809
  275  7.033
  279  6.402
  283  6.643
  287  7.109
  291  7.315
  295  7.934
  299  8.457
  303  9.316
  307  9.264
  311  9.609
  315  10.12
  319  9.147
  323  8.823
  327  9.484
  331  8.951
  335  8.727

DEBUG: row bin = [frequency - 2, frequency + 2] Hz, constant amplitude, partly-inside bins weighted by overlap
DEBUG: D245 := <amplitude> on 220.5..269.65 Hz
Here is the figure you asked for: 8.86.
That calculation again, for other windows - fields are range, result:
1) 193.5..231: 9.64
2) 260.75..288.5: 7.2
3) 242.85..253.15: 8.87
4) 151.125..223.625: 9.39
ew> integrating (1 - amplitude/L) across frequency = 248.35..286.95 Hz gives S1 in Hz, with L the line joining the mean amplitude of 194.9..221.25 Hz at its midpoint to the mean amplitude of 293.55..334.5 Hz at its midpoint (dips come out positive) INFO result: 7.64 Hz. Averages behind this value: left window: 9.67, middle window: 7.51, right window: 9.11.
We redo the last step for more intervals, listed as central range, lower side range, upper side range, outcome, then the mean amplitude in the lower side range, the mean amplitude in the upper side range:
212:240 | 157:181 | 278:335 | -2.7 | 9.17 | 8.51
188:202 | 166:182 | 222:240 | 0.0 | 9.02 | 9.64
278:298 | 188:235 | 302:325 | 4.8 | 9.57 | 9.38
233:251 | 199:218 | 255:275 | -1.8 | 9.71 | 7.65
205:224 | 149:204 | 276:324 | -1.4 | 9.29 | 8.31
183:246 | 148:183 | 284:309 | -4.7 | 9.31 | 8.17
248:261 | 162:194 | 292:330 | 1.3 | 9.05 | 9.08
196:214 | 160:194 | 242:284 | -1.8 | 9.07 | 7.8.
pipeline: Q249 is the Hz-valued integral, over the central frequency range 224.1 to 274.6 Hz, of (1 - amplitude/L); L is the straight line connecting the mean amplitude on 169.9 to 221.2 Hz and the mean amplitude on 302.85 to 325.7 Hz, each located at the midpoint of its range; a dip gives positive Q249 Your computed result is 3.9 Hz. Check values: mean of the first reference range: 9.37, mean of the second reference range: 9.39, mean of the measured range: 8.66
